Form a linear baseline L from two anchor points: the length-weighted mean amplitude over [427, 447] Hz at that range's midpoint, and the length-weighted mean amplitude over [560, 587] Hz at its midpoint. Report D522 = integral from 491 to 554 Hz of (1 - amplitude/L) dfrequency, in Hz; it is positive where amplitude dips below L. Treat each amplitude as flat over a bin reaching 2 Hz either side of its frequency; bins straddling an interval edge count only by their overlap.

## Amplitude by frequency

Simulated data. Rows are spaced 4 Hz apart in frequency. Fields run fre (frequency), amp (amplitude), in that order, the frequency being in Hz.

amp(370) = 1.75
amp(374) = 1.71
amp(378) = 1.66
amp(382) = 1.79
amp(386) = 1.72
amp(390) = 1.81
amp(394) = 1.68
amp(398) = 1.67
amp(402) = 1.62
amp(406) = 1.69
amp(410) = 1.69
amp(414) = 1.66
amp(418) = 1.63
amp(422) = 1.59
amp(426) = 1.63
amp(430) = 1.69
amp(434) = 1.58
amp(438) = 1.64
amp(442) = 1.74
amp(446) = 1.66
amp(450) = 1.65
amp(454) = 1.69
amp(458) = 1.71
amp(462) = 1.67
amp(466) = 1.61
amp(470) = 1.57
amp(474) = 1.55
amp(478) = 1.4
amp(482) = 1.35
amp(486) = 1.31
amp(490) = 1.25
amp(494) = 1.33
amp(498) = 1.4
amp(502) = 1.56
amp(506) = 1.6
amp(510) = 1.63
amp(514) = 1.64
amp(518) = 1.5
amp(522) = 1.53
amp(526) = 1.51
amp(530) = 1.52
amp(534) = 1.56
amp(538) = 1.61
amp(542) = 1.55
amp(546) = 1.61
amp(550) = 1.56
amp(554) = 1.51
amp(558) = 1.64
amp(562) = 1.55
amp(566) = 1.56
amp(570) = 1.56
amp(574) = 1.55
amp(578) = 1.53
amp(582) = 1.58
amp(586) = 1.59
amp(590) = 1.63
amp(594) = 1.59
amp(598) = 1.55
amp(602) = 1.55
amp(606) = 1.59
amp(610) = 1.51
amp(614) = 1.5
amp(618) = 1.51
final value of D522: 2.4 Hz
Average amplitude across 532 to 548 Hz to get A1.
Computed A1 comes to 1.58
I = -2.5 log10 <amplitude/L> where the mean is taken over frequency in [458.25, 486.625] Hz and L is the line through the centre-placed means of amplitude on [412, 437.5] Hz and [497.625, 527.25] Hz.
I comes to 0.05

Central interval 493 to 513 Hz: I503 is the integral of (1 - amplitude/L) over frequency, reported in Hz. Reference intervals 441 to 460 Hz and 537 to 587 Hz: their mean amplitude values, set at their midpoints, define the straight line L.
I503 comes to 1.4 Hz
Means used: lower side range 1.69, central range 1.52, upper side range 1.57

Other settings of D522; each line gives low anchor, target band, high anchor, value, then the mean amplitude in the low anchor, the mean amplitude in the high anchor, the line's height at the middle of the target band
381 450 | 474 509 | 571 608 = 4.60 Hz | 1.67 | 1.57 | 1.63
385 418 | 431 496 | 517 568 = 3.37 Hz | 1.69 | 1.56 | 1.63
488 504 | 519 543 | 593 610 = -1.68 Hz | 1.39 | 1.56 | 1.44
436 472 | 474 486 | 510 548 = 1.72 Hz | 1.66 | 1.56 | 1.63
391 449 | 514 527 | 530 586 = 0.47 Hz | 1.66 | 1.57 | 1.59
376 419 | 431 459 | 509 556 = -0.34 Hz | 1.69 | 1.56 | 1.65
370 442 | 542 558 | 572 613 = 0.22 Hz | 1.68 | 1.57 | 1.59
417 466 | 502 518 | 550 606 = 0.12 Hz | 1.66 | 1.57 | 1.61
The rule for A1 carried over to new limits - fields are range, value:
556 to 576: 1.57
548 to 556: 1.54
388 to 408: 1.69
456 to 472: 1.64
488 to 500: 1.33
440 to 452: 1.68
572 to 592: 1.58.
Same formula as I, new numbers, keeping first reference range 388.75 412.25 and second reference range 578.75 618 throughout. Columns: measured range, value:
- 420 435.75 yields 0.032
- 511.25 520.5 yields 0.029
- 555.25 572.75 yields 0.007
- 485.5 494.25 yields 0.257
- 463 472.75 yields 0.034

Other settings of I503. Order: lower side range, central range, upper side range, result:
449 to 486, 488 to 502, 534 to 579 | 1.8 Hz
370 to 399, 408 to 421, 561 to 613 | 0.3 Hz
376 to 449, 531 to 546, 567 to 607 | 0.2 Hz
